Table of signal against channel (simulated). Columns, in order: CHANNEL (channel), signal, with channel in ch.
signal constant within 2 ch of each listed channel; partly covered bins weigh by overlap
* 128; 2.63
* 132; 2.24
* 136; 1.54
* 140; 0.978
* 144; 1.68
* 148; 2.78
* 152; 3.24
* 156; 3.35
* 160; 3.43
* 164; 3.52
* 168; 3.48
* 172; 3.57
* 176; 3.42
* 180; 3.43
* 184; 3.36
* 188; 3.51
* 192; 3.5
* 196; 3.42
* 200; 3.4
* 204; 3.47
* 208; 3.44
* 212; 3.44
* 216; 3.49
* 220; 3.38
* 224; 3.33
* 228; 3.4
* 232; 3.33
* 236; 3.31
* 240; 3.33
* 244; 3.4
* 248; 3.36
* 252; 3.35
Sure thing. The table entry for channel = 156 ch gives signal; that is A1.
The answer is 3.35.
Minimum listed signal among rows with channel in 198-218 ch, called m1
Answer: 3.4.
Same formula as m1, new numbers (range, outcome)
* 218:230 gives 3.33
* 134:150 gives 0.978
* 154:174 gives 3.35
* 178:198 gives 3.36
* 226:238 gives 3.31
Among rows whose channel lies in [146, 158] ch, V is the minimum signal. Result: 2.78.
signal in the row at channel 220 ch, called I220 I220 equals 3.38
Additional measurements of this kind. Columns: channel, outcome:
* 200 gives 3.4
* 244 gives 3.4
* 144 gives 1.68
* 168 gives 3.48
